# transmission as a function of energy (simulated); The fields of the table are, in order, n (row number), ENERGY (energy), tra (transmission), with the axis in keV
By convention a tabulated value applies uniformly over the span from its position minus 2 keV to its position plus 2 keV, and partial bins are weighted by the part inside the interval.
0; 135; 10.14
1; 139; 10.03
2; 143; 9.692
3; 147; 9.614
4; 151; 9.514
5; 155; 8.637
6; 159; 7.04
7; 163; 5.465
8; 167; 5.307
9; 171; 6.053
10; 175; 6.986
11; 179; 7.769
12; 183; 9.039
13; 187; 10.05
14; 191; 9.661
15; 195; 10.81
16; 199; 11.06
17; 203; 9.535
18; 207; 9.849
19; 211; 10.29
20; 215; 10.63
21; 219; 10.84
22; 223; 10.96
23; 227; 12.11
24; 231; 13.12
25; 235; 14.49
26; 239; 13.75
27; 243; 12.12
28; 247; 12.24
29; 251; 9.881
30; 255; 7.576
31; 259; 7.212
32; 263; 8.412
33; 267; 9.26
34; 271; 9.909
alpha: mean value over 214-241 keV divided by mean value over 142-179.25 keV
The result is 1.63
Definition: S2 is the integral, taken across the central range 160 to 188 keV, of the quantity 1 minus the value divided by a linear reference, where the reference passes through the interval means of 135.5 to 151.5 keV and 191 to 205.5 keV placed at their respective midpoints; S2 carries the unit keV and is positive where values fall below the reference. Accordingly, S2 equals 8.2 keV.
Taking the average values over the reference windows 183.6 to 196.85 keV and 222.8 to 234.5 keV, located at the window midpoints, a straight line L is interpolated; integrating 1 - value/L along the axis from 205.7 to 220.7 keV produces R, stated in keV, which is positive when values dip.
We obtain 1.5 keV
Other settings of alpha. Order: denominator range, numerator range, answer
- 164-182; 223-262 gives 1.71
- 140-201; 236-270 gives 1.20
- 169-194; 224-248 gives 1.54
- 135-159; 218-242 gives 1.35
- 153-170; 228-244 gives 2.03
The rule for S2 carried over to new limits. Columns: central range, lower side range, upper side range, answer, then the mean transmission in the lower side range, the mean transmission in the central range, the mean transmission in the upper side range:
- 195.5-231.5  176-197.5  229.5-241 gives 3.0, 9.39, 10.8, 13.8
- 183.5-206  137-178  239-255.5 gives -2.3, 7.83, 10.1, 11.1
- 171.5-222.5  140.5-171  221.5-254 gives 2.1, 7.81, 9.64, 12.2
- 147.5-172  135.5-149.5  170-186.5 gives 4.7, 9.81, 7.2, 7.78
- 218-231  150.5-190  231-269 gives -2.6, 7.57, 11.6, 10.7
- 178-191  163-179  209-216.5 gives -2.6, 6.24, 9.15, 10.4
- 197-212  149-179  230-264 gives -2.0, 7.05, 10.2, 11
